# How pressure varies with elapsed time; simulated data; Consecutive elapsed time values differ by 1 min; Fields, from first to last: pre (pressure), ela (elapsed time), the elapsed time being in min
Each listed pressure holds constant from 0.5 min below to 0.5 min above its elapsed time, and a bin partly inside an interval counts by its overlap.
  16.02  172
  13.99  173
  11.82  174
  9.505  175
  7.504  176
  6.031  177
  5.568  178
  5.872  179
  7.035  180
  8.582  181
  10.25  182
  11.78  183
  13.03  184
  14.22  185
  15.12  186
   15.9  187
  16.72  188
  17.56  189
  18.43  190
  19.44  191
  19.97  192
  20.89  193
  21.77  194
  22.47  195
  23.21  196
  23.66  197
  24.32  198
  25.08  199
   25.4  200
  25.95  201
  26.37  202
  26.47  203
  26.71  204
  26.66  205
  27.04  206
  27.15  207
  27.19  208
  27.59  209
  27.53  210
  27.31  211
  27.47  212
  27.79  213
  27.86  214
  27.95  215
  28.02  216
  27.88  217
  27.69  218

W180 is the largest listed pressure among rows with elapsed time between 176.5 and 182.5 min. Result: 10.25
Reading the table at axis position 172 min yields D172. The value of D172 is 16.02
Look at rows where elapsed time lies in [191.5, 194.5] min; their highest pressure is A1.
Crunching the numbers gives 21.77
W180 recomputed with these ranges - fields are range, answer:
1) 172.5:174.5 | 13.99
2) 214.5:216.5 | 28.02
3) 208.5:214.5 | 27.86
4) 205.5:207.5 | 27.15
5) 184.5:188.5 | 16.72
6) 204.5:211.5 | 27.59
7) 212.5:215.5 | 27.95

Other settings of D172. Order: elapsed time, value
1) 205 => 26.66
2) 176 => 7.504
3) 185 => 14.22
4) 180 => 7.035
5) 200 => 25.4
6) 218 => 27.69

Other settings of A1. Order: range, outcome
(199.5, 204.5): 26.71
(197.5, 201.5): 25.95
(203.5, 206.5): 27.04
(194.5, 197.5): 23.66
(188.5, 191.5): 19.44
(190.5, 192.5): 19.97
